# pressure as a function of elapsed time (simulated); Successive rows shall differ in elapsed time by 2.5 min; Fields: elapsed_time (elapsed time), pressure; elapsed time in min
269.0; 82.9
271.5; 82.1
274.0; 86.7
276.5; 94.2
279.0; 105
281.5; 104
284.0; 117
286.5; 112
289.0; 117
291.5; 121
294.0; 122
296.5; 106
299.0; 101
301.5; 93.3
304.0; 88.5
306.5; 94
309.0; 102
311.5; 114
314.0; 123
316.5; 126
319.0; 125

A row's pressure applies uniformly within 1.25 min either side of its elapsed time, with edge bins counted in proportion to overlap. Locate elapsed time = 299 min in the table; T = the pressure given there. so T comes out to 101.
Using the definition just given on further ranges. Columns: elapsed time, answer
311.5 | 114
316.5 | 126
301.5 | 93.3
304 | 88.5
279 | 105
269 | 82.9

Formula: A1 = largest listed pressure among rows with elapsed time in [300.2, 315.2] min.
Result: 123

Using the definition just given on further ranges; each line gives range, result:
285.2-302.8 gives 122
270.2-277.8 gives 94.2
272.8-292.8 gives 121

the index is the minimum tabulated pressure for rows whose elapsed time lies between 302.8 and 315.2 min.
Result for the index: 88.5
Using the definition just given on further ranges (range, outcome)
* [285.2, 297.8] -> 106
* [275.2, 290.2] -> 94.2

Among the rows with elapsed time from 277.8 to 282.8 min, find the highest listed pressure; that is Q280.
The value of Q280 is 105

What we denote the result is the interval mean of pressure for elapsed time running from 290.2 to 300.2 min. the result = 113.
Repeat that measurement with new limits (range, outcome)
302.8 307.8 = 91.4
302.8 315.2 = 104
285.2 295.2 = 118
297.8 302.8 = 97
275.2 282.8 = 101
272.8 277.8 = 90.6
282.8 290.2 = 115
